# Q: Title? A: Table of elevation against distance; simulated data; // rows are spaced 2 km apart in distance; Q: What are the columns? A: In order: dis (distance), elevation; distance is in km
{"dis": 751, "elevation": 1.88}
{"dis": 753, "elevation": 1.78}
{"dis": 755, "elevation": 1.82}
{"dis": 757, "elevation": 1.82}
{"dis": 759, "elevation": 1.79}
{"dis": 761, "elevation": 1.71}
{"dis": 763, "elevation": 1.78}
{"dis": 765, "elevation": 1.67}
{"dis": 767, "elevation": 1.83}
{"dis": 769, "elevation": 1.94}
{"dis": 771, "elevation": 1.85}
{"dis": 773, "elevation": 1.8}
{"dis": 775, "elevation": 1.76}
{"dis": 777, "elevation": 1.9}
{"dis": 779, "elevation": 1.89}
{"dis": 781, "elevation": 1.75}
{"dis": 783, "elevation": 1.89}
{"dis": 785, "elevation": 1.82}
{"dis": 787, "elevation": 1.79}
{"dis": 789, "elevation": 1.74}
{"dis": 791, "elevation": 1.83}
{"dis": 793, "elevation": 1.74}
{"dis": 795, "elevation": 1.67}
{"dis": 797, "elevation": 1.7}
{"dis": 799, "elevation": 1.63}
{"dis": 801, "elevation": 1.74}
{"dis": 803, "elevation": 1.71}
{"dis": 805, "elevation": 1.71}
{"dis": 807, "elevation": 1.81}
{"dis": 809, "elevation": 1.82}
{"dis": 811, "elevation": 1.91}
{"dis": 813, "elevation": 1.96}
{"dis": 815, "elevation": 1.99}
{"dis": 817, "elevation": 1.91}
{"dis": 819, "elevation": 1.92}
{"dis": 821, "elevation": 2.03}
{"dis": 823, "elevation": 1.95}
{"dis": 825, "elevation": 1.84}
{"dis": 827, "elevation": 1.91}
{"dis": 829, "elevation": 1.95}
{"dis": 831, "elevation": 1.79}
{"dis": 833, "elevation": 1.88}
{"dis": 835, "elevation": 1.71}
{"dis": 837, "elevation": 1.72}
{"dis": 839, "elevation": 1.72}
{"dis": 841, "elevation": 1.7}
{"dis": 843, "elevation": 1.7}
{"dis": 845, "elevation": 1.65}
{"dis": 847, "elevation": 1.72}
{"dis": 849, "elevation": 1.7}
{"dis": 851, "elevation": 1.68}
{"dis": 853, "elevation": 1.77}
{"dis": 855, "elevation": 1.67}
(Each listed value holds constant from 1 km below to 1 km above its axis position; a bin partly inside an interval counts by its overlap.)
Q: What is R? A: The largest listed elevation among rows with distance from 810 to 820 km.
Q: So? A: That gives 1.99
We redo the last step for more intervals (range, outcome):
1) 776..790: 1.9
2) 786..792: 1.83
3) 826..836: 1.95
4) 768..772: 1.94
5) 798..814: 1.96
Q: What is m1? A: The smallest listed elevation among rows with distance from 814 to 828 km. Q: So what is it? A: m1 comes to 1.84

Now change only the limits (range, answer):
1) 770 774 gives 1.8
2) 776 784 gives 1.75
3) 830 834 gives 1.79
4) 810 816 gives 1.91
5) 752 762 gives 1.71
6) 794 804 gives 1.63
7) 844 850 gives 1.65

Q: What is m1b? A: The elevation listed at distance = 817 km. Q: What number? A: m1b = 1.91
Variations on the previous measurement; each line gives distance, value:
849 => 1.7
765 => 1.67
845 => 1.65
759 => 1.79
